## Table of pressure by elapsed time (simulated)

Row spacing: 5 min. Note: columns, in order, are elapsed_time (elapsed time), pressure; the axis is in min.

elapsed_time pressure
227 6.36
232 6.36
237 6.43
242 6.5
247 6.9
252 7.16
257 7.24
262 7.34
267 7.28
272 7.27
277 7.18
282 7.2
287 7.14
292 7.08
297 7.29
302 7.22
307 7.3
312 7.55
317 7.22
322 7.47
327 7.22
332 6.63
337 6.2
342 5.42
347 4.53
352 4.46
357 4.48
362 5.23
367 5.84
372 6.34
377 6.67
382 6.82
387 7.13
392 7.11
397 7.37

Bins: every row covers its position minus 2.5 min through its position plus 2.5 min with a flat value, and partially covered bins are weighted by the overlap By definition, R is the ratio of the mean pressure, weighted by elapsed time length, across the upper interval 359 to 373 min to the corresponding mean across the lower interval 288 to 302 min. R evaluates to 0.79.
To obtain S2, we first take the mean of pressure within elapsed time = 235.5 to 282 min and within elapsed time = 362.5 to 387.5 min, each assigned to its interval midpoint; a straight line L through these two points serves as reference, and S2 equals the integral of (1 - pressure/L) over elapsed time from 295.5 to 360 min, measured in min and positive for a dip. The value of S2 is 3.1 min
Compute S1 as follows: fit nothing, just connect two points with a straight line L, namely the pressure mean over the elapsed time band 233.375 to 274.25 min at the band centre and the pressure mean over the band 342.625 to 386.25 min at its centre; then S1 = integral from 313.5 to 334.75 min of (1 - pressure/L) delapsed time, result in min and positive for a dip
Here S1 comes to -3.6 min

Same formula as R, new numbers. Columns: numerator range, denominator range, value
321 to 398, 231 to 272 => 0.88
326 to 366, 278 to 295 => 0.77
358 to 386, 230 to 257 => 0.91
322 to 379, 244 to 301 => 0.81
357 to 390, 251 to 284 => 0.86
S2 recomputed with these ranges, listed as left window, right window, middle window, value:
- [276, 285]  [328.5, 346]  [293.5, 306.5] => -0.9 min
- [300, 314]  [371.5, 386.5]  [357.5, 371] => 2.7 min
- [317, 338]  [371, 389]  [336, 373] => 8.8 min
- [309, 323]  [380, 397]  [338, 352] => 4.4 min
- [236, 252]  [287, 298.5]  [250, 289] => -1.6 min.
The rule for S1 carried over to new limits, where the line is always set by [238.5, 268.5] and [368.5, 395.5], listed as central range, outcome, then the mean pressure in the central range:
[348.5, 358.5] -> 3.47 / 4.47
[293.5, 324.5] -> -1.77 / 7.33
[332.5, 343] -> 1.31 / 6.02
